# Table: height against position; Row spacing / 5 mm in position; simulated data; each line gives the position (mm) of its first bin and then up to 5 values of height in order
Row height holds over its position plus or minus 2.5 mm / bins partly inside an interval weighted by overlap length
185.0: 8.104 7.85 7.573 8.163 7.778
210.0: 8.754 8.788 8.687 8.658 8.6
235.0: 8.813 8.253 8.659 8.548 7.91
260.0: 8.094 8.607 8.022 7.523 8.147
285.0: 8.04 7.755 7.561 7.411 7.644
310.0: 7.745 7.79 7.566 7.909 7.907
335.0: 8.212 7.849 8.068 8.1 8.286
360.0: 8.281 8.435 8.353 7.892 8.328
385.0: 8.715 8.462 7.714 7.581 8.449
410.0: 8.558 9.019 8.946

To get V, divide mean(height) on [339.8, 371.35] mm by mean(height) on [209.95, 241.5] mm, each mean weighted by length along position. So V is 0.95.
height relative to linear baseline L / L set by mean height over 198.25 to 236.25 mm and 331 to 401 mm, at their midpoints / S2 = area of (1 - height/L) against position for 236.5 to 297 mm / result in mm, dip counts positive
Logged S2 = 2.2 mm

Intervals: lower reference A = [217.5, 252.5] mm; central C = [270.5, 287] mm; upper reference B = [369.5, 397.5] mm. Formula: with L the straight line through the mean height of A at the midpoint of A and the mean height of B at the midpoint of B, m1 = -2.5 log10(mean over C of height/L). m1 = 0.08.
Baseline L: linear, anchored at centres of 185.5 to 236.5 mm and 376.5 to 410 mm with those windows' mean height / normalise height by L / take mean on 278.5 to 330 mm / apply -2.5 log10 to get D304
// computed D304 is 0.07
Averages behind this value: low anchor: 8.35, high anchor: 8.22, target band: 7.76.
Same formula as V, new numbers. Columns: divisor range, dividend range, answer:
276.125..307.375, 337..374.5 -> 1.06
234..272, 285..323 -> 0.92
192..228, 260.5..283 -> 0.97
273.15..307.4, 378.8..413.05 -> 1.07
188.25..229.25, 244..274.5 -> 0.99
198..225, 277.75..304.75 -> 0.92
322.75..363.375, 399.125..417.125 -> 1.05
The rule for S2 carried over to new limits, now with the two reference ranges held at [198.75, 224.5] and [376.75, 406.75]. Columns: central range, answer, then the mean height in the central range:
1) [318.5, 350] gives 1.3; 7.94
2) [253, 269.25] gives 0.4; 8.19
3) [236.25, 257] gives 0.1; 8.38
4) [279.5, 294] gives 0.8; 7.91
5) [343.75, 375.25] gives 0.0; 8.23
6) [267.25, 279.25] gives 0.8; 7.84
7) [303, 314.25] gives 0.8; 7.71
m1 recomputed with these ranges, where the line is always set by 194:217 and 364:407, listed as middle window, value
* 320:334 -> 0.05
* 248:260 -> 0.01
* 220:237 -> -0.06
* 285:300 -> 0.07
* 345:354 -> 0.01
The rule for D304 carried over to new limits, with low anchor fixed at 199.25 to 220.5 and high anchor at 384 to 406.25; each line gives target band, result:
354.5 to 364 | -0.02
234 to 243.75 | -0.02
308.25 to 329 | 0.07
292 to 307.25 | 0.10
